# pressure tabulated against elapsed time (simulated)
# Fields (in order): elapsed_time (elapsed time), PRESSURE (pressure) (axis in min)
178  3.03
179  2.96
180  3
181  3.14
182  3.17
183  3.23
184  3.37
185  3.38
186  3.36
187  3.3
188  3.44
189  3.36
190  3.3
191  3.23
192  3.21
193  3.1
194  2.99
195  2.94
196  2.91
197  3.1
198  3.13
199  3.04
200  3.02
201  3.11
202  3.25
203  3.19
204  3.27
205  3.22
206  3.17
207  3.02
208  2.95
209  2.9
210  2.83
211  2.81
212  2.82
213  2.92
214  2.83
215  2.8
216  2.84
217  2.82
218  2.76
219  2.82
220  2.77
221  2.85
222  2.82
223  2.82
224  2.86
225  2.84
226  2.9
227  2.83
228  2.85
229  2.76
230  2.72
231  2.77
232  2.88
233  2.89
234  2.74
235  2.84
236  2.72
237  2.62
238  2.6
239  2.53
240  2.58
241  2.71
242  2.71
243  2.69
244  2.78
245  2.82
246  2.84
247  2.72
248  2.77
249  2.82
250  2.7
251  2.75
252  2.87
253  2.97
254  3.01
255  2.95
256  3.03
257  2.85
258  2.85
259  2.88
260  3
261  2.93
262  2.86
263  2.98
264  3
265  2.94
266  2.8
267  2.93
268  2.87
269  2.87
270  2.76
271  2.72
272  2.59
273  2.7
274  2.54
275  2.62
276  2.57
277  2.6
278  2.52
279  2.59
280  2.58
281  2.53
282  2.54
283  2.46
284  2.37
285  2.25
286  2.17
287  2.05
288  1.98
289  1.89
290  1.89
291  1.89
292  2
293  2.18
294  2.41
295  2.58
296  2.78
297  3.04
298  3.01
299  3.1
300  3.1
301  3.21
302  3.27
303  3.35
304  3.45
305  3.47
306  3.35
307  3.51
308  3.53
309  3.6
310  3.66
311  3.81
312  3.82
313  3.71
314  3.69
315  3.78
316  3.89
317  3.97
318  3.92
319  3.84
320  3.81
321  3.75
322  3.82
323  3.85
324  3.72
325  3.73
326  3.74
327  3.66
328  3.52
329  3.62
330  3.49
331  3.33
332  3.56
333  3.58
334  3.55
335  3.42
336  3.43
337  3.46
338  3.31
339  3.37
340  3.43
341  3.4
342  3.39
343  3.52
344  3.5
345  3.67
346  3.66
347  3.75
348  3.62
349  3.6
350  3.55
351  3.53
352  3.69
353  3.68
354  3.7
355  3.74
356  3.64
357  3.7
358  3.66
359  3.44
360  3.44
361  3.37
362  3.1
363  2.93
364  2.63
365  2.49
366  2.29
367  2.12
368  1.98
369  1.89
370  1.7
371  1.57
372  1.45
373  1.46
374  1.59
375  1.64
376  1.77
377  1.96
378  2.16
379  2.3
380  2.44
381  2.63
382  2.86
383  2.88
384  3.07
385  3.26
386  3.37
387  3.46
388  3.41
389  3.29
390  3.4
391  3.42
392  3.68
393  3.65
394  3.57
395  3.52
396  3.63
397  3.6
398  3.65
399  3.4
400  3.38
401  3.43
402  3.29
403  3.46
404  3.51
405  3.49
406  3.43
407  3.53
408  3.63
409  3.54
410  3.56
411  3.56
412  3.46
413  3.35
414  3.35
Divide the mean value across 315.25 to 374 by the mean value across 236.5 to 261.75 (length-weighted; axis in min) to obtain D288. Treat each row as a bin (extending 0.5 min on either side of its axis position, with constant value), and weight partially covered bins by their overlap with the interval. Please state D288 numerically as 1.18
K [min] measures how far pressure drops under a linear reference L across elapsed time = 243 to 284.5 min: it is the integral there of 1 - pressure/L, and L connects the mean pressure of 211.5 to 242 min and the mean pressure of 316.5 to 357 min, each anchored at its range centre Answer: 3.9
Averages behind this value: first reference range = 2.78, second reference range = 3.61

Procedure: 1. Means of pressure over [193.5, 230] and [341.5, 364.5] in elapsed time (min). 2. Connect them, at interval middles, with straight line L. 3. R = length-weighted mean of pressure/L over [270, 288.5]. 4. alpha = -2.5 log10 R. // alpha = 0.28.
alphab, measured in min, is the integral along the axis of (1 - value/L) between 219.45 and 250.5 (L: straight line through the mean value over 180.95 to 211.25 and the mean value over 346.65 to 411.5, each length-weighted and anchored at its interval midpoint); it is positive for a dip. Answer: 3.6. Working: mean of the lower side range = 3.15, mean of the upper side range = 3.06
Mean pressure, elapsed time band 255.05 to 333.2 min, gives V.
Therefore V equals 3.05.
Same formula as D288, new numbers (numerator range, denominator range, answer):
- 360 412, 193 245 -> 1.02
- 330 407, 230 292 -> 1.17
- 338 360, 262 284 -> 1.33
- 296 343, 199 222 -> 1.20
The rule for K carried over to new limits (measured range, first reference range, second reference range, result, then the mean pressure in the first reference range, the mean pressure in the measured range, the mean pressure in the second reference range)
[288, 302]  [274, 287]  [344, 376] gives 0.0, 2.47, 2.55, 2.9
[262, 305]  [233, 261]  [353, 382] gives 1.2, 2.79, 2.65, 2.55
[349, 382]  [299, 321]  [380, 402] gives 7.2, 3.6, 2.68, 3.34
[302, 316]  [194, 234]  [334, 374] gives -2.5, 2.92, 3.59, 3.1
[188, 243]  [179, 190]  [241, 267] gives 3.0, 3.26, 2.92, 2.86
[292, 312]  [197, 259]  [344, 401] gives -1.5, 2.86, 3.17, 3.01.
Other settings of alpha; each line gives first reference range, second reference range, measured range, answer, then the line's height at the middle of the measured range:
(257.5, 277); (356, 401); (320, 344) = -0.249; 2.82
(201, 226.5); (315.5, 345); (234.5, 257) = 0.125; 3.11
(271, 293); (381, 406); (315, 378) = -0.102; 2.95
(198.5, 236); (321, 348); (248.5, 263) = 0.082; 3.12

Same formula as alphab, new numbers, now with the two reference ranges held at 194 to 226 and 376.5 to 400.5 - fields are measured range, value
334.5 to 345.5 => -1.2 min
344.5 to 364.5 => -2.4 min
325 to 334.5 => -1.5 min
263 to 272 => 0.5 min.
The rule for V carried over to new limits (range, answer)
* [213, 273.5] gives 2.81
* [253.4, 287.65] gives 2.7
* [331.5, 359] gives 3.56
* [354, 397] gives 2.82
